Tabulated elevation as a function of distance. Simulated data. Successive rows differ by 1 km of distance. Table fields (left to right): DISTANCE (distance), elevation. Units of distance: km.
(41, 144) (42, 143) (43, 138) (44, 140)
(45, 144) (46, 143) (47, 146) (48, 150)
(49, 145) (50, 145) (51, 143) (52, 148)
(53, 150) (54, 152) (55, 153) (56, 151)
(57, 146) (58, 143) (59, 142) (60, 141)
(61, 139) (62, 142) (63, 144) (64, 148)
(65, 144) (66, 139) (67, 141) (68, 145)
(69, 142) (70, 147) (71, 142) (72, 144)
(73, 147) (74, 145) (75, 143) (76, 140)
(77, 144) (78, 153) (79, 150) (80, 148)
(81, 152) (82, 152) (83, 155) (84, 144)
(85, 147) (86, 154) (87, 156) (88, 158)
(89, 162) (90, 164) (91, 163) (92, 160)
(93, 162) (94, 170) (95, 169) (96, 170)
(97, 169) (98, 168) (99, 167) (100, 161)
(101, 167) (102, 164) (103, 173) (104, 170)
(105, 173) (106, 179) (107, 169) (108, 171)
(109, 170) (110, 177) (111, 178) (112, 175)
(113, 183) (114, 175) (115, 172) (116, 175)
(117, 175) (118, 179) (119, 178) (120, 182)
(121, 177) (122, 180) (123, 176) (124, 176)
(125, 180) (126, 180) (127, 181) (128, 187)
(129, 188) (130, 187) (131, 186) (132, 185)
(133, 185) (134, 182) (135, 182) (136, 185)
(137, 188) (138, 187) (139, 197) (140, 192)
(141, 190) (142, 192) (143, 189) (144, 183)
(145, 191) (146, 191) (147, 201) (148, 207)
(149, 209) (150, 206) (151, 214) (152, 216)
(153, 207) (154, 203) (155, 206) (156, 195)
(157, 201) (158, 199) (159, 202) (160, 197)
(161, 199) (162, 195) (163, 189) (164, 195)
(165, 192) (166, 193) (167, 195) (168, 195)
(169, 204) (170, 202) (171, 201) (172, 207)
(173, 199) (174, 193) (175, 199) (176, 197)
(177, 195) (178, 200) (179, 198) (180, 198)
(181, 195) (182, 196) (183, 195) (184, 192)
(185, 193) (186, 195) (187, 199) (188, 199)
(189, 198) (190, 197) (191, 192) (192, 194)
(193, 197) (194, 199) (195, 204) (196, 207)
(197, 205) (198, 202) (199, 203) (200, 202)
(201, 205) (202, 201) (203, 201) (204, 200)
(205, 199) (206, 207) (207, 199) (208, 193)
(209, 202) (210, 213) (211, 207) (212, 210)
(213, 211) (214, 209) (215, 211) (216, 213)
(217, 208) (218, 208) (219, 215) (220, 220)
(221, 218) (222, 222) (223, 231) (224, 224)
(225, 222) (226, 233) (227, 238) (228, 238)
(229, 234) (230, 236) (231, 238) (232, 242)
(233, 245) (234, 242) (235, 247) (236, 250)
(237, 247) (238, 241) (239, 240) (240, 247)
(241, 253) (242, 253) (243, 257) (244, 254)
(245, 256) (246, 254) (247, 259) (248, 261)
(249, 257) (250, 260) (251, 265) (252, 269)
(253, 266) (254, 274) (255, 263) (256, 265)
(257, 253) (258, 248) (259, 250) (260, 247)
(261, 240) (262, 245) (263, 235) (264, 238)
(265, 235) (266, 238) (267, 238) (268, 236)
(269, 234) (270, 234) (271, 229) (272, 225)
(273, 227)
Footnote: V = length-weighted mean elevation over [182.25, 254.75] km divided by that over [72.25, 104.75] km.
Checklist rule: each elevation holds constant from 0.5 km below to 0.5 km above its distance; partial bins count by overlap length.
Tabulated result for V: 1.4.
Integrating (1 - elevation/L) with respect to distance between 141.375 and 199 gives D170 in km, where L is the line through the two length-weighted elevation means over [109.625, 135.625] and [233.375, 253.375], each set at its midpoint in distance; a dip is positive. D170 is 2.8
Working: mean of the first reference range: 180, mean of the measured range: 199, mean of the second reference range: 254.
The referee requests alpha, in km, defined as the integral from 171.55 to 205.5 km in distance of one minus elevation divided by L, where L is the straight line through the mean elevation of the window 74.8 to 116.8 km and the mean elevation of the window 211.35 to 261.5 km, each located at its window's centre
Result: 2.5 km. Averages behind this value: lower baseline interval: 163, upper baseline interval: 241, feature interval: 199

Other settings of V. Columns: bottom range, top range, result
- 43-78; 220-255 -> 1.70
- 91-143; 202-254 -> 1.31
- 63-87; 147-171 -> 1.37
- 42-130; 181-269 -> 1.42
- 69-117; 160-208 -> 1.23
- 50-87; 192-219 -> 1.40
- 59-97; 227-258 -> 1.67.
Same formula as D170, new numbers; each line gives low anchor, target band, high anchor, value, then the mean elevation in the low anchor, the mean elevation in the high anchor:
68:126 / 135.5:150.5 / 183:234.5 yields -0.88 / 164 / 211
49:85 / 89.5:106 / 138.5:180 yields -0.39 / 146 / 198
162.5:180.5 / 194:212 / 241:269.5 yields 1.22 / 197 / 252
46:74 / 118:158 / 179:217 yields -3.13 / 145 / 201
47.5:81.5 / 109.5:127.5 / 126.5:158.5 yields 0.14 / 146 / 194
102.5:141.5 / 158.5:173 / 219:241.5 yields 0.37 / 180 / 236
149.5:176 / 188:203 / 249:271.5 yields 1.11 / 200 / 248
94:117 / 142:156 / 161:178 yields -0.90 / 172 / 197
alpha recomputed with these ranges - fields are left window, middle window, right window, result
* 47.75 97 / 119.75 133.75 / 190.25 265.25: -0.3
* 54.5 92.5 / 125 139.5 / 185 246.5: -0.7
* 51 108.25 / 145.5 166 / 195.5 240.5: -1.2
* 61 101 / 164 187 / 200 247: 0.5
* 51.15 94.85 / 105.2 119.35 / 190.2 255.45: -0.5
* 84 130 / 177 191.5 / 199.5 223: 0.2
